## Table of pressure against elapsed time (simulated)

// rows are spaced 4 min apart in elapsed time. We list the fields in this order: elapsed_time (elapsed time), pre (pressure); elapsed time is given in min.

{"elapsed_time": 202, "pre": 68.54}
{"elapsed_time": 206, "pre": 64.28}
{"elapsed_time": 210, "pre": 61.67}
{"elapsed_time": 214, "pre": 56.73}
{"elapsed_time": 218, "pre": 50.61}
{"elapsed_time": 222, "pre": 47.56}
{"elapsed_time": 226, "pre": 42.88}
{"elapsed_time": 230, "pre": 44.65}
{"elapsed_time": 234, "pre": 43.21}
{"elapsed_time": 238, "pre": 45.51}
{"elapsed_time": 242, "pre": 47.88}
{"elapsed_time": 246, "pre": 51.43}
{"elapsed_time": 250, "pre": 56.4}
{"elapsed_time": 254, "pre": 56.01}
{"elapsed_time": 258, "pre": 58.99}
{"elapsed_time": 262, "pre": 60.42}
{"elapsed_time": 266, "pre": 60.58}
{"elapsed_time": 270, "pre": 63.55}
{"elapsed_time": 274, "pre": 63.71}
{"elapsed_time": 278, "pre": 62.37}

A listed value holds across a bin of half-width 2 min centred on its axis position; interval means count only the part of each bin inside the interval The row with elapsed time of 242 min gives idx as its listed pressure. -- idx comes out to 47.88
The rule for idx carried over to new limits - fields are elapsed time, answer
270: 63.55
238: 45.51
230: 44.65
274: 63.71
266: 60.58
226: 42.88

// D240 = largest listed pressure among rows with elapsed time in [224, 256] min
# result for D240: 56.4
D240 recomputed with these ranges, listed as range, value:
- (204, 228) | 64.28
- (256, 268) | 60.58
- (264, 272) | 63.55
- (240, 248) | 51.43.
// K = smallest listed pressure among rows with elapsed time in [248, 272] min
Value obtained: 56.01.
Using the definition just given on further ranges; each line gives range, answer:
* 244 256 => 51.43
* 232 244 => 43.21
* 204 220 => 50.61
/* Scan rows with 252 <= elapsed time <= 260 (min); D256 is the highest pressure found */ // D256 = 58.99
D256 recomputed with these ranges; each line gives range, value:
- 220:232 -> 47.56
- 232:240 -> 45.51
